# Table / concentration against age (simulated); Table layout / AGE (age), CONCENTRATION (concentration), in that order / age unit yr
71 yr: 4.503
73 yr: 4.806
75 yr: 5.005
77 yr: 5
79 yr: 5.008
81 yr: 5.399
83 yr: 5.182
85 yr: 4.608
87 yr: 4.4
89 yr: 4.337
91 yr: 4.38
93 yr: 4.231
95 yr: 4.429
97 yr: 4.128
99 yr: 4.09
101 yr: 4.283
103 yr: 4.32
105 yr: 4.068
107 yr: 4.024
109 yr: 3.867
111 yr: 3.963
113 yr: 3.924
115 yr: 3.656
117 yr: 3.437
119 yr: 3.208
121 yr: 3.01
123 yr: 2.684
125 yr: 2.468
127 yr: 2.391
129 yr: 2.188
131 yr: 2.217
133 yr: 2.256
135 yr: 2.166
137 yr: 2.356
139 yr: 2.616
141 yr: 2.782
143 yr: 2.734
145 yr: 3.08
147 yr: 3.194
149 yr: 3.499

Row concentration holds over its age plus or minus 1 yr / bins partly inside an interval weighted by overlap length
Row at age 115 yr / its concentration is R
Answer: 3.656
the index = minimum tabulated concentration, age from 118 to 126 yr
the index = 2.468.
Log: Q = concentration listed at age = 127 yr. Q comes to 2.391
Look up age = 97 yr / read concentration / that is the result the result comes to 4.128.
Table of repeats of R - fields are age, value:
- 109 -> 3.867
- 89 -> 4.337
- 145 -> 3.08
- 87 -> 4.4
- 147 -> 3.194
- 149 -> 3.499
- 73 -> 4.806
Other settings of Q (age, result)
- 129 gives 2.188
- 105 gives 4.068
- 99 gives 4.09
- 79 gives 5.008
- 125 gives 2.468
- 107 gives 4.024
